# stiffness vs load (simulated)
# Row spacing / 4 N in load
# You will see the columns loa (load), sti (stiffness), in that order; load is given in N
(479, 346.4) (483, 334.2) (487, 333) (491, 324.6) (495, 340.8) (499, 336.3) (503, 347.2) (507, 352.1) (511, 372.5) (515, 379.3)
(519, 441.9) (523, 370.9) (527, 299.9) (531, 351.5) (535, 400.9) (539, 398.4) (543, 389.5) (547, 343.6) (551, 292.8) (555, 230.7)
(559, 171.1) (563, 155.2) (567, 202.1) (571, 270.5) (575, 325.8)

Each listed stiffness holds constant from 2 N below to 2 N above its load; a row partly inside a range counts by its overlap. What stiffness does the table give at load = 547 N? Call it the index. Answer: 343.6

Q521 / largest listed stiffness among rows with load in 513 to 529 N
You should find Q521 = 441.9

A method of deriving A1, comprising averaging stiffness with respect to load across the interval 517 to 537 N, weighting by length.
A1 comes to 373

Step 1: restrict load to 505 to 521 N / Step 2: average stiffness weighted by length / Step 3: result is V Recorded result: 386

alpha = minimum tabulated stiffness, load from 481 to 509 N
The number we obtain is 324.6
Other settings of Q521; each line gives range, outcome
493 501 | 340.8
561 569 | 202.1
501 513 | 372.5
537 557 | 398.4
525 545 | 400.9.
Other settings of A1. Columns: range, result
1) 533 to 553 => 365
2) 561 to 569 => 179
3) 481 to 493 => 331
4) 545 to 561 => 260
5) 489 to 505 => 337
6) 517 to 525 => 406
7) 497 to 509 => 345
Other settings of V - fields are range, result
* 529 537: 376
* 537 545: 394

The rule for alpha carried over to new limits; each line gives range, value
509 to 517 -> 372.5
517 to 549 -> 299.9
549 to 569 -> 155.2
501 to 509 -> 347.2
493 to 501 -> 336.3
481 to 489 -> 333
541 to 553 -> 292.8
